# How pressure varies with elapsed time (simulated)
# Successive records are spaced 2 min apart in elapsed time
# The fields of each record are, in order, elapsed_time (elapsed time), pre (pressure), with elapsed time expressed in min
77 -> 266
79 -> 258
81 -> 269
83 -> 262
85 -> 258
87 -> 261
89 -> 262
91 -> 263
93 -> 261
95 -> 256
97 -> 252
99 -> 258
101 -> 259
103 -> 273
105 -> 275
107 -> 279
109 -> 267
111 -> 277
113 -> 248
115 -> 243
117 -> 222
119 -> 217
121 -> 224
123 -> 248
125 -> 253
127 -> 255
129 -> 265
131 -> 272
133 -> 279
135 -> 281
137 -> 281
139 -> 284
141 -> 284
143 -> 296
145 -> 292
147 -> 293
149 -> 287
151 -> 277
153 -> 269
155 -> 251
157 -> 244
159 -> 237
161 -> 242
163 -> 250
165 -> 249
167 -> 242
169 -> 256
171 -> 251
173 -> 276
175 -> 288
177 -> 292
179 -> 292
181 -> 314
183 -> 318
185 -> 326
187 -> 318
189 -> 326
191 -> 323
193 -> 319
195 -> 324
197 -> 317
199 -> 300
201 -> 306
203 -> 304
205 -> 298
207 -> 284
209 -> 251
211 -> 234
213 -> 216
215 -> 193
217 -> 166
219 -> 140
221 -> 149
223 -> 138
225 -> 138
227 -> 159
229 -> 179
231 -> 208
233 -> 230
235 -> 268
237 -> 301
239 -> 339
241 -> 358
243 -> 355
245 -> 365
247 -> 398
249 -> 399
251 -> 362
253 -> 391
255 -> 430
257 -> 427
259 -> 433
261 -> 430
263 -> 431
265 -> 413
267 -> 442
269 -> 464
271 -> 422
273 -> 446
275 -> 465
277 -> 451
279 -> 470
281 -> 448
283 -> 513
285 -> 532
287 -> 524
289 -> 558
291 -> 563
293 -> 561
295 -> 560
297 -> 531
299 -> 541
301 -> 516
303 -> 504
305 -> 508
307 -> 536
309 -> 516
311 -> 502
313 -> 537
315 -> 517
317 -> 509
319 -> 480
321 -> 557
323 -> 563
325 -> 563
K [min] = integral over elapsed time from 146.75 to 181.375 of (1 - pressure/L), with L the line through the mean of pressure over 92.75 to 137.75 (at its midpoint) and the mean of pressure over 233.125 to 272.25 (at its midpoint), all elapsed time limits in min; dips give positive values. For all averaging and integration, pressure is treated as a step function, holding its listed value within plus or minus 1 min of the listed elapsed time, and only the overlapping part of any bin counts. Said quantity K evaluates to 4.4 min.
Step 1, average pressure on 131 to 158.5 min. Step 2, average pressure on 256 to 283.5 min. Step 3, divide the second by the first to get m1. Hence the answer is 1.61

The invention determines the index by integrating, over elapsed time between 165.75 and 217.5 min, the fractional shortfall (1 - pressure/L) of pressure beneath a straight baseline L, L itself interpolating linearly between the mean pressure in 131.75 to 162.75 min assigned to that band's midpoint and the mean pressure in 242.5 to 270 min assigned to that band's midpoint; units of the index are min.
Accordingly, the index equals 7.0 min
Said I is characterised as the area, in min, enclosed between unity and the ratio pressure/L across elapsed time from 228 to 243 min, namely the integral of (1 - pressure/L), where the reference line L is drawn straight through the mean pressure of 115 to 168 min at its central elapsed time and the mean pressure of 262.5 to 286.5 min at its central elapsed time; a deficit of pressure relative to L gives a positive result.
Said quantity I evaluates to 4.8 min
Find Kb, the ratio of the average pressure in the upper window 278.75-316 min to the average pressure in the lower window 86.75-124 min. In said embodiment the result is 2.06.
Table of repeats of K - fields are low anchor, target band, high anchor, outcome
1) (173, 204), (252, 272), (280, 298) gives 1.9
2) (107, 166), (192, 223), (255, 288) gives 9.5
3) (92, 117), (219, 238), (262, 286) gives 10.0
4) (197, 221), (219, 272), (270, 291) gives 7.0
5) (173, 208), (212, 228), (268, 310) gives 8.9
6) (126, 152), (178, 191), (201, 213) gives -2.0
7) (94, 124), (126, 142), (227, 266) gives -0.3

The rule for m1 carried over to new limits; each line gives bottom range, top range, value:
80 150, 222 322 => 1.61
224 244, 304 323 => 2.05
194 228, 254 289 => 1.99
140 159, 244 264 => 1.48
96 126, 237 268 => 1.56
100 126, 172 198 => 1.23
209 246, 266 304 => 2.17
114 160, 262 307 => 1.88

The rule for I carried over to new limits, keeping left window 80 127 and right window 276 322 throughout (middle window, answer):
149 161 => 2.5 min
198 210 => 3.1 min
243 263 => 2.4 min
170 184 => 2.6 min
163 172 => 2.4 min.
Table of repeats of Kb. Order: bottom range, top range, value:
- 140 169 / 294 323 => 1.98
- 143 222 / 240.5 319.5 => 1.74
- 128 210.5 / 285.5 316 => 1.87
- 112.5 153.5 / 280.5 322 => 1.98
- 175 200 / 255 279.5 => 1.41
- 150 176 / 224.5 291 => 1.52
